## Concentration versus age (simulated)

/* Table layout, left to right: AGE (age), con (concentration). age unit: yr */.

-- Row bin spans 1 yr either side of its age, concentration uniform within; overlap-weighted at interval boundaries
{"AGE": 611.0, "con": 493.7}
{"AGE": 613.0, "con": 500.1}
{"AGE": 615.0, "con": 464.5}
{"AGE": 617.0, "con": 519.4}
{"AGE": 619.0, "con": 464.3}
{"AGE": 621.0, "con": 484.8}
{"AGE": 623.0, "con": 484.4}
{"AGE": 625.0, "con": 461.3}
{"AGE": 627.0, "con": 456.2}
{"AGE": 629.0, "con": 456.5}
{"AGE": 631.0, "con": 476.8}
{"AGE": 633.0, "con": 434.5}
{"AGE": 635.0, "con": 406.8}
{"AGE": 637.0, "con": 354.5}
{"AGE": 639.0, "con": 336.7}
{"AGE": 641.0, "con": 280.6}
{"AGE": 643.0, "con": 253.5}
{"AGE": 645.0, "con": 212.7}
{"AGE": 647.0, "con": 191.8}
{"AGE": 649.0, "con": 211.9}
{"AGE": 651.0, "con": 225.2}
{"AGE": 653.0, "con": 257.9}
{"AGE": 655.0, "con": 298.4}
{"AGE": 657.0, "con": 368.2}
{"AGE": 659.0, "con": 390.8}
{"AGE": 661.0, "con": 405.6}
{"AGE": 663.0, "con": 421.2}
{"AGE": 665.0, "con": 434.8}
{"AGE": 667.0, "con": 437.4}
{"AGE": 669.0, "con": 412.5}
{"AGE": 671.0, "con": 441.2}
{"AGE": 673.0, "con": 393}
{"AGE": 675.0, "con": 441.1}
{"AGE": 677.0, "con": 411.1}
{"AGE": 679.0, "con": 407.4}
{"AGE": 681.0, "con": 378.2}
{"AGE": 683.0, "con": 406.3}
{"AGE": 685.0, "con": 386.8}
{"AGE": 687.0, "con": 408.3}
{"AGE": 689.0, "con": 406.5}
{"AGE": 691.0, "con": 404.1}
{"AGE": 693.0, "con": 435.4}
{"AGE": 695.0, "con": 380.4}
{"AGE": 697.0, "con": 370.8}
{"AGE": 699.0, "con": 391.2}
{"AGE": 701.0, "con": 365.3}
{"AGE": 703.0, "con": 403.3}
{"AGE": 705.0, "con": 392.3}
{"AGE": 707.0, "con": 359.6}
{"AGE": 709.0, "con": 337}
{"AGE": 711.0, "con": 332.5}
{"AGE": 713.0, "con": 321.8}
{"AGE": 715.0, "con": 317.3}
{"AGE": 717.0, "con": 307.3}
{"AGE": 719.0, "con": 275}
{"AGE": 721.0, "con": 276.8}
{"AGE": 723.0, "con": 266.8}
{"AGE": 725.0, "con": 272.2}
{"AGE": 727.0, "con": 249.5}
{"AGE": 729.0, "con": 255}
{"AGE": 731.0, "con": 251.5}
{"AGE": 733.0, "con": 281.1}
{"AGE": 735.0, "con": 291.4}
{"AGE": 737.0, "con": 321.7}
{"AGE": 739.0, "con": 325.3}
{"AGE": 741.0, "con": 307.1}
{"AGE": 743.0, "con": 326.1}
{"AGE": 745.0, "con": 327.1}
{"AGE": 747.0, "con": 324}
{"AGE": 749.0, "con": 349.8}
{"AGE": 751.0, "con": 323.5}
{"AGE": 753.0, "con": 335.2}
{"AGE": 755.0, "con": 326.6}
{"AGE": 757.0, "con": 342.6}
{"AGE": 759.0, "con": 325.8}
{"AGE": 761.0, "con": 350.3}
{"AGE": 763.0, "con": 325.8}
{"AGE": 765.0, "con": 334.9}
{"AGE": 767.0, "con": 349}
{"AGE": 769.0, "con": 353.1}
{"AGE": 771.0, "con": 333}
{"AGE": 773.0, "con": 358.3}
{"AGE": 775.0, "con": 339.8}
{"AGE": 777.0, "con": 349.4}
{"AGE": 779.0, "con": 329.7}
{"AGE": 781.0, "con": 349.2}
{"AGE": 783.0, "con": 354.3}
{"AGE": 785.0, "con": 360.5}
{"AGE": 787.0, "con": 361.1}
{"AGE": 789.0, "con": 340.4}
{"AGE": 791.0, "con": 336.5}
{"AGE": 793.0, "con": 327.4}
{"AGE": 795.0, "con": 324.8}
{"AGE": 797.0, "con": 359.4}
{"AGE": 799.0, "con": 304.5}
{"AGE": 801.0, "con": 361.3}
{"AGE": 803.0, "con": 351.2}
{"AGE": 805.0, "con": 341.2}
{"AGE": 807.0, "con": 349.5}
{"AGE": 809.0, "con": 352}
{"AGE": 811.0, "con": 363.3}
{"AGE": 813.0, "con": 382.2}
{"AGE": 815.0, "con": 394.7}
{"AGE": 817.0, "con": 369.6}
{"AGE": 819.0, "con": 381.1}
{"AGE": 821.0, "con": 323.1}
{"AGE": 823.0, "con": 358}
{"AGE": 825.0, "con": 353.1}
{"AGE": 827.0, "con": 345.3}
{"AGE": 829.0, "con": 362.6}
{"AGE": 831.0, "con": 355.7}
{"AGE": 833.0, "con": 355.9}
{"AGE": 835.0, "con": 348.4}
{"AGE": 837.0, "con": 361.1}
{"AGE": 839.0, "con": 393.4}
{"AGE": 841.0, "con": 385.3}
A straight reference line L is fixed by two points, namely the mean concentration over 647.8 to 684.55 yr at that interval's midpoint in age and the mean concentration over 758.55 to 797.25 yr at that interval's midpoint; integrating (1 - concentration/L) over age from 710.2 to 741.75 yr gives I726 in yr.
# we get 5.9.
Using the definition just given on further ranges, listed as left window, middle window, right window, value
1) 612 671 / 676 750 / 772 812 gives 5.1 yr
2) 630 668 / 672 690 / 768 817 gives -3.4 yr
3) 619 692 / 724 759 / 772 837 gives 5.4 yr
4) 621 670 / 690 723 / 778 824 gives 0.7 yr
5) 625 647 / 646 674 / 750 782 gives 0.7 yr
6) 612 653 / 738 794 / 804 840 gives 4.3 yr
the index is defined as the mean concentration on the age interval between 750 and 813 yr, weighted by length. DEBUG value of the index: 343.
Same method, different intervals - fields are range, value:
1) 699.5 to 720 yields 342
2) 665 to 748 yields 352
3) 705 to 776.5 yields 318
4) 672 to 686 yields 403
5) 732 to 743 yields 307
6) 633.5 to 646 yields 313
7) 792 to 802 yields 335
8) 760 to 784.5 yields 344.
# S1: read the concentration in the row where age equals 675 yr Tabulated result 441.1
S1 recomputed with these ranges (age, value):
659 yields 390.8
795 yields 324.8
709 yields 337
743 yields 326.1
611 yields 493.7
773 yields 358.3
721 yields 276.8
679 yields 407.4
